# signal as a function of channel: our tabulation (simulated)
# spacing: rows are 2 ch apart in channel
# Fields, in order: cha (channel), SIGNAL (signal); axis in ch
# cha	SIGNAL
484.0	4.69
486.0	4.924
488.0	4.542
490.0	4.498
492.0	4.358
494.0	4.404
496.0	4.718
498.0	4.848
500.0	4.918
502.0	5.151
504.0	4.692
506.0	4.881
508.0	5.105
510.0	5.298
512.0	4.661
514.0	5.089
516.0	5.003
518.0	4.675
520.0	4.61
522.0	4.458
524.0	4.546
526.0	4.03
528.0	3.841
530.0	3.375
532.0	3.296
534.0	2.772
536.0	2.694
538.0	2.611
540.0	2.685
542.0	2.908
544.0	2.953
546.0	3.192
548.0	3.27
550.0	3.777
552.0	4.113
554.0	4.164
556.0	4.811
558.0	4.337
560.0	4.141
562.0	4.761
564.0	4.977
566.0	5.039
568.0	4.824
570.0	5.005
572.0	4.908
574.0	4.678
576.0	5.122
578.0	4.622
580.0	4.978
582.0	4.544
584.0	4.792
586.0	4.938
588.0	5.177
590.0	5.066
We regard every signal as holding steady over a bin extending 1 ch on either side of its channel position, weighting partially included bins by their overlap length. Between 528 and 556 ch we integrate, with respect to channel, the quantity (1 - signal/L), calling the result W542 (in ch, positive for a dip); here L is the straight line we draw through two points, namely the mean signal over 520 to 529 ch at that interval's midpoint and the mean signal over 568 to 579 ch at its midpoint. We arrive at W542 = 7.4 ch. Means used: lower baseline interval 4.26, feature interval 3.3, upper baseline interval 4.86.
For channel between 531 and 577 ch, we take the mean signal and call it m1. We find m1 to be 3.96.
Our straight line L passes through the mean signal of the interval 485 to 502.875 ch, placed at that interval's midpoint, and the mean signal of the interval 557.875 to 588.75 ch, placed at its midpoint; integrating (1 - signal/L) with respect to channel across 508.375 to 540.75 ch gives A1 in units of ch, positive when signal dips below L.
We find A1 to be 5.0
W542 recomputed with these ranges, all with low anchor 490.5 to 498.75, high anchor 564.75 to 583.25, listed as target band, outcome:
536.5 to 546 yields 3.8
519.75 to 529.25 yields 0.9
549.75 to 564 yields 1.3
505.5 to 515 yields -0.8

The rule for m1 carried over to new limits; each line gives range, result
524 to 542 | 3.23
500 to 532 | 4.6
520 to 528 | 4.31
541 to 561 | 3.77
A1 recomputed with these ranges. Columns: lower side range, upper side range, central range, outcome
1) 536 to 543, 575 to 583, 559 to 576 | -2.5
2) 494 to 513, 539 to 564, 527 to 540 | 3.6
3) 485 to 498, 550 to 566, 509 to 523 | -0.9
